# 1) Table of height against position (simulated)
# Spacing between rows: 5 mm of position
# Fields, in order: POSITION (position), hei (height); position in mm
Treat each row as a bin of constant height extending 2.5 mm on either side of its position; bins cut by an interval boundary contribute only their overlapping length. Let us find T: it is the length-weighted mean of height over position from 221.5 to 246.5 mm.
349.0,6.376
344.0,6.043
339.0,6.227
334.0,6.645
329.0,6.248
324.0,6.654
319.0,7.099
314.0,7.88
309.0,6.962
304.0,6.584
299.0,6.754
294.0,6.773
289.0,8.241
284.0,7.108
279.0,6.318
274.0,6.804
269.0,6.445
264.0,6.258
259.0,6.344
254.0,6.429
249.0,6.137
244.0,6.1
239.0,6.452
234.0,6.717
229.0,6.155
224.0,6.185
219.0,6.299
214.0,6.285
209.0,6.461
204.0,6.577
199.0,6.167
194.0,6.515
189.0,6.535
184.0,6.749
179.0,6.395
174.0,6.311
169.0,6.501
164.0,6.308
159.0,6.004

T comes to 6.32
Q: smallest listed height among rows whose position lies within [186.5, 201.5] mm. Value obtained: 6.167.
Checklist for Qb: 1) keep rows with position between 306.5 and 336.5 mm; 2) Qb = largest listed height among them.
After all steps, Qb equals 7.88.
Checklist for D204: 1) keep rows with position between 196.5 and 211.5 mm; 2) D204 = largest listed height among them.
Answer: 6.577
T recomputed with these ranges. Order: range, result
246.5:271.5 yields 6.32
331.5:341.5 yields 6.44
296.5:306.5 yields 6.67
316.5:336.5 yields 6.66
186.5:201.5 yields 6.41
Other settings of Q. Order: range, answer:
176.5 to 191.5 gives 6.395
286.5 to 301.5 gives 6.754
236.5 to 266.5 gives 6.1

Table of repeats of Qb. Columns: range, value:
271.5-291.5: 8.241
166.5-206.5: 6.749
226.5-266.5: 6.717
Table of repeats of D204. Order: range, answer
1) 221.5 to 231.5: 6.185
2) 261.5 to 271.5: 6.445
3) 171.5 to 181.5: 6.395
